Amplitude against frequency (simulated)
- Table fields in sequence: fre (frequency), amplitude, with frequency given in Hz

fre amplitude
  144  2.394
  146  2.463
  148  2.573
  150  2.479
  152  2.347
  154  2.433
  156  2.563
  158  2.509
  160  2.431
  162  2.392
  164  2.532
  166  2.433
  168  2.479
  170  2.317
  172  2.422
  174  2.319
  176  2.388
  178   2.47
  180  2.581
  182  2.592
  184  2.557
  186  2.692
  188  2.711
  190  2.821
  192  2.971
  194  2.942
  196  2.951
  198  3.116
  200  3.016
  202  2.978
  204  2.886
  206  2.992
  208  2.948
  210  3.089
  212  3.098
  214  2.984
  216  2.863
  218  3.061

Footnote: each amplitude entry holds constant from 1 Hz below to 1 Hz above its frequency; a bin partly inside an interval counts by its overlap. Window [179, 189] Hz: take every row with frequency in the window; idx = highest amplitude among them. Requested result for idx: 2.711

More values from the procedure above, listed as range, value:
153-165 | 2.563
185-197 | 2.971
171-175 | 2.422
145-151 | 2.573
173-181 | 2.581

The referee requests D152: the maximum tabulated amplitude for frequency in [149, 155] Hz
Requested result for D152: 2.479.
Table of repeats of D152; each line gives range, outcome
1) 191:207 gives 3.116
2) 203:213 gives 3.098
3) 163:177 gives 2.532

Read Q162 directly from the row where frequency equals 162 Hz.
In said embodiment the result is 2.392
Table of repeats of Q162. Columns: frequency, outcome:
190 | 2.821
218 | 3.061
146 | 2.463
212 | 3.098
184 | 2.557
